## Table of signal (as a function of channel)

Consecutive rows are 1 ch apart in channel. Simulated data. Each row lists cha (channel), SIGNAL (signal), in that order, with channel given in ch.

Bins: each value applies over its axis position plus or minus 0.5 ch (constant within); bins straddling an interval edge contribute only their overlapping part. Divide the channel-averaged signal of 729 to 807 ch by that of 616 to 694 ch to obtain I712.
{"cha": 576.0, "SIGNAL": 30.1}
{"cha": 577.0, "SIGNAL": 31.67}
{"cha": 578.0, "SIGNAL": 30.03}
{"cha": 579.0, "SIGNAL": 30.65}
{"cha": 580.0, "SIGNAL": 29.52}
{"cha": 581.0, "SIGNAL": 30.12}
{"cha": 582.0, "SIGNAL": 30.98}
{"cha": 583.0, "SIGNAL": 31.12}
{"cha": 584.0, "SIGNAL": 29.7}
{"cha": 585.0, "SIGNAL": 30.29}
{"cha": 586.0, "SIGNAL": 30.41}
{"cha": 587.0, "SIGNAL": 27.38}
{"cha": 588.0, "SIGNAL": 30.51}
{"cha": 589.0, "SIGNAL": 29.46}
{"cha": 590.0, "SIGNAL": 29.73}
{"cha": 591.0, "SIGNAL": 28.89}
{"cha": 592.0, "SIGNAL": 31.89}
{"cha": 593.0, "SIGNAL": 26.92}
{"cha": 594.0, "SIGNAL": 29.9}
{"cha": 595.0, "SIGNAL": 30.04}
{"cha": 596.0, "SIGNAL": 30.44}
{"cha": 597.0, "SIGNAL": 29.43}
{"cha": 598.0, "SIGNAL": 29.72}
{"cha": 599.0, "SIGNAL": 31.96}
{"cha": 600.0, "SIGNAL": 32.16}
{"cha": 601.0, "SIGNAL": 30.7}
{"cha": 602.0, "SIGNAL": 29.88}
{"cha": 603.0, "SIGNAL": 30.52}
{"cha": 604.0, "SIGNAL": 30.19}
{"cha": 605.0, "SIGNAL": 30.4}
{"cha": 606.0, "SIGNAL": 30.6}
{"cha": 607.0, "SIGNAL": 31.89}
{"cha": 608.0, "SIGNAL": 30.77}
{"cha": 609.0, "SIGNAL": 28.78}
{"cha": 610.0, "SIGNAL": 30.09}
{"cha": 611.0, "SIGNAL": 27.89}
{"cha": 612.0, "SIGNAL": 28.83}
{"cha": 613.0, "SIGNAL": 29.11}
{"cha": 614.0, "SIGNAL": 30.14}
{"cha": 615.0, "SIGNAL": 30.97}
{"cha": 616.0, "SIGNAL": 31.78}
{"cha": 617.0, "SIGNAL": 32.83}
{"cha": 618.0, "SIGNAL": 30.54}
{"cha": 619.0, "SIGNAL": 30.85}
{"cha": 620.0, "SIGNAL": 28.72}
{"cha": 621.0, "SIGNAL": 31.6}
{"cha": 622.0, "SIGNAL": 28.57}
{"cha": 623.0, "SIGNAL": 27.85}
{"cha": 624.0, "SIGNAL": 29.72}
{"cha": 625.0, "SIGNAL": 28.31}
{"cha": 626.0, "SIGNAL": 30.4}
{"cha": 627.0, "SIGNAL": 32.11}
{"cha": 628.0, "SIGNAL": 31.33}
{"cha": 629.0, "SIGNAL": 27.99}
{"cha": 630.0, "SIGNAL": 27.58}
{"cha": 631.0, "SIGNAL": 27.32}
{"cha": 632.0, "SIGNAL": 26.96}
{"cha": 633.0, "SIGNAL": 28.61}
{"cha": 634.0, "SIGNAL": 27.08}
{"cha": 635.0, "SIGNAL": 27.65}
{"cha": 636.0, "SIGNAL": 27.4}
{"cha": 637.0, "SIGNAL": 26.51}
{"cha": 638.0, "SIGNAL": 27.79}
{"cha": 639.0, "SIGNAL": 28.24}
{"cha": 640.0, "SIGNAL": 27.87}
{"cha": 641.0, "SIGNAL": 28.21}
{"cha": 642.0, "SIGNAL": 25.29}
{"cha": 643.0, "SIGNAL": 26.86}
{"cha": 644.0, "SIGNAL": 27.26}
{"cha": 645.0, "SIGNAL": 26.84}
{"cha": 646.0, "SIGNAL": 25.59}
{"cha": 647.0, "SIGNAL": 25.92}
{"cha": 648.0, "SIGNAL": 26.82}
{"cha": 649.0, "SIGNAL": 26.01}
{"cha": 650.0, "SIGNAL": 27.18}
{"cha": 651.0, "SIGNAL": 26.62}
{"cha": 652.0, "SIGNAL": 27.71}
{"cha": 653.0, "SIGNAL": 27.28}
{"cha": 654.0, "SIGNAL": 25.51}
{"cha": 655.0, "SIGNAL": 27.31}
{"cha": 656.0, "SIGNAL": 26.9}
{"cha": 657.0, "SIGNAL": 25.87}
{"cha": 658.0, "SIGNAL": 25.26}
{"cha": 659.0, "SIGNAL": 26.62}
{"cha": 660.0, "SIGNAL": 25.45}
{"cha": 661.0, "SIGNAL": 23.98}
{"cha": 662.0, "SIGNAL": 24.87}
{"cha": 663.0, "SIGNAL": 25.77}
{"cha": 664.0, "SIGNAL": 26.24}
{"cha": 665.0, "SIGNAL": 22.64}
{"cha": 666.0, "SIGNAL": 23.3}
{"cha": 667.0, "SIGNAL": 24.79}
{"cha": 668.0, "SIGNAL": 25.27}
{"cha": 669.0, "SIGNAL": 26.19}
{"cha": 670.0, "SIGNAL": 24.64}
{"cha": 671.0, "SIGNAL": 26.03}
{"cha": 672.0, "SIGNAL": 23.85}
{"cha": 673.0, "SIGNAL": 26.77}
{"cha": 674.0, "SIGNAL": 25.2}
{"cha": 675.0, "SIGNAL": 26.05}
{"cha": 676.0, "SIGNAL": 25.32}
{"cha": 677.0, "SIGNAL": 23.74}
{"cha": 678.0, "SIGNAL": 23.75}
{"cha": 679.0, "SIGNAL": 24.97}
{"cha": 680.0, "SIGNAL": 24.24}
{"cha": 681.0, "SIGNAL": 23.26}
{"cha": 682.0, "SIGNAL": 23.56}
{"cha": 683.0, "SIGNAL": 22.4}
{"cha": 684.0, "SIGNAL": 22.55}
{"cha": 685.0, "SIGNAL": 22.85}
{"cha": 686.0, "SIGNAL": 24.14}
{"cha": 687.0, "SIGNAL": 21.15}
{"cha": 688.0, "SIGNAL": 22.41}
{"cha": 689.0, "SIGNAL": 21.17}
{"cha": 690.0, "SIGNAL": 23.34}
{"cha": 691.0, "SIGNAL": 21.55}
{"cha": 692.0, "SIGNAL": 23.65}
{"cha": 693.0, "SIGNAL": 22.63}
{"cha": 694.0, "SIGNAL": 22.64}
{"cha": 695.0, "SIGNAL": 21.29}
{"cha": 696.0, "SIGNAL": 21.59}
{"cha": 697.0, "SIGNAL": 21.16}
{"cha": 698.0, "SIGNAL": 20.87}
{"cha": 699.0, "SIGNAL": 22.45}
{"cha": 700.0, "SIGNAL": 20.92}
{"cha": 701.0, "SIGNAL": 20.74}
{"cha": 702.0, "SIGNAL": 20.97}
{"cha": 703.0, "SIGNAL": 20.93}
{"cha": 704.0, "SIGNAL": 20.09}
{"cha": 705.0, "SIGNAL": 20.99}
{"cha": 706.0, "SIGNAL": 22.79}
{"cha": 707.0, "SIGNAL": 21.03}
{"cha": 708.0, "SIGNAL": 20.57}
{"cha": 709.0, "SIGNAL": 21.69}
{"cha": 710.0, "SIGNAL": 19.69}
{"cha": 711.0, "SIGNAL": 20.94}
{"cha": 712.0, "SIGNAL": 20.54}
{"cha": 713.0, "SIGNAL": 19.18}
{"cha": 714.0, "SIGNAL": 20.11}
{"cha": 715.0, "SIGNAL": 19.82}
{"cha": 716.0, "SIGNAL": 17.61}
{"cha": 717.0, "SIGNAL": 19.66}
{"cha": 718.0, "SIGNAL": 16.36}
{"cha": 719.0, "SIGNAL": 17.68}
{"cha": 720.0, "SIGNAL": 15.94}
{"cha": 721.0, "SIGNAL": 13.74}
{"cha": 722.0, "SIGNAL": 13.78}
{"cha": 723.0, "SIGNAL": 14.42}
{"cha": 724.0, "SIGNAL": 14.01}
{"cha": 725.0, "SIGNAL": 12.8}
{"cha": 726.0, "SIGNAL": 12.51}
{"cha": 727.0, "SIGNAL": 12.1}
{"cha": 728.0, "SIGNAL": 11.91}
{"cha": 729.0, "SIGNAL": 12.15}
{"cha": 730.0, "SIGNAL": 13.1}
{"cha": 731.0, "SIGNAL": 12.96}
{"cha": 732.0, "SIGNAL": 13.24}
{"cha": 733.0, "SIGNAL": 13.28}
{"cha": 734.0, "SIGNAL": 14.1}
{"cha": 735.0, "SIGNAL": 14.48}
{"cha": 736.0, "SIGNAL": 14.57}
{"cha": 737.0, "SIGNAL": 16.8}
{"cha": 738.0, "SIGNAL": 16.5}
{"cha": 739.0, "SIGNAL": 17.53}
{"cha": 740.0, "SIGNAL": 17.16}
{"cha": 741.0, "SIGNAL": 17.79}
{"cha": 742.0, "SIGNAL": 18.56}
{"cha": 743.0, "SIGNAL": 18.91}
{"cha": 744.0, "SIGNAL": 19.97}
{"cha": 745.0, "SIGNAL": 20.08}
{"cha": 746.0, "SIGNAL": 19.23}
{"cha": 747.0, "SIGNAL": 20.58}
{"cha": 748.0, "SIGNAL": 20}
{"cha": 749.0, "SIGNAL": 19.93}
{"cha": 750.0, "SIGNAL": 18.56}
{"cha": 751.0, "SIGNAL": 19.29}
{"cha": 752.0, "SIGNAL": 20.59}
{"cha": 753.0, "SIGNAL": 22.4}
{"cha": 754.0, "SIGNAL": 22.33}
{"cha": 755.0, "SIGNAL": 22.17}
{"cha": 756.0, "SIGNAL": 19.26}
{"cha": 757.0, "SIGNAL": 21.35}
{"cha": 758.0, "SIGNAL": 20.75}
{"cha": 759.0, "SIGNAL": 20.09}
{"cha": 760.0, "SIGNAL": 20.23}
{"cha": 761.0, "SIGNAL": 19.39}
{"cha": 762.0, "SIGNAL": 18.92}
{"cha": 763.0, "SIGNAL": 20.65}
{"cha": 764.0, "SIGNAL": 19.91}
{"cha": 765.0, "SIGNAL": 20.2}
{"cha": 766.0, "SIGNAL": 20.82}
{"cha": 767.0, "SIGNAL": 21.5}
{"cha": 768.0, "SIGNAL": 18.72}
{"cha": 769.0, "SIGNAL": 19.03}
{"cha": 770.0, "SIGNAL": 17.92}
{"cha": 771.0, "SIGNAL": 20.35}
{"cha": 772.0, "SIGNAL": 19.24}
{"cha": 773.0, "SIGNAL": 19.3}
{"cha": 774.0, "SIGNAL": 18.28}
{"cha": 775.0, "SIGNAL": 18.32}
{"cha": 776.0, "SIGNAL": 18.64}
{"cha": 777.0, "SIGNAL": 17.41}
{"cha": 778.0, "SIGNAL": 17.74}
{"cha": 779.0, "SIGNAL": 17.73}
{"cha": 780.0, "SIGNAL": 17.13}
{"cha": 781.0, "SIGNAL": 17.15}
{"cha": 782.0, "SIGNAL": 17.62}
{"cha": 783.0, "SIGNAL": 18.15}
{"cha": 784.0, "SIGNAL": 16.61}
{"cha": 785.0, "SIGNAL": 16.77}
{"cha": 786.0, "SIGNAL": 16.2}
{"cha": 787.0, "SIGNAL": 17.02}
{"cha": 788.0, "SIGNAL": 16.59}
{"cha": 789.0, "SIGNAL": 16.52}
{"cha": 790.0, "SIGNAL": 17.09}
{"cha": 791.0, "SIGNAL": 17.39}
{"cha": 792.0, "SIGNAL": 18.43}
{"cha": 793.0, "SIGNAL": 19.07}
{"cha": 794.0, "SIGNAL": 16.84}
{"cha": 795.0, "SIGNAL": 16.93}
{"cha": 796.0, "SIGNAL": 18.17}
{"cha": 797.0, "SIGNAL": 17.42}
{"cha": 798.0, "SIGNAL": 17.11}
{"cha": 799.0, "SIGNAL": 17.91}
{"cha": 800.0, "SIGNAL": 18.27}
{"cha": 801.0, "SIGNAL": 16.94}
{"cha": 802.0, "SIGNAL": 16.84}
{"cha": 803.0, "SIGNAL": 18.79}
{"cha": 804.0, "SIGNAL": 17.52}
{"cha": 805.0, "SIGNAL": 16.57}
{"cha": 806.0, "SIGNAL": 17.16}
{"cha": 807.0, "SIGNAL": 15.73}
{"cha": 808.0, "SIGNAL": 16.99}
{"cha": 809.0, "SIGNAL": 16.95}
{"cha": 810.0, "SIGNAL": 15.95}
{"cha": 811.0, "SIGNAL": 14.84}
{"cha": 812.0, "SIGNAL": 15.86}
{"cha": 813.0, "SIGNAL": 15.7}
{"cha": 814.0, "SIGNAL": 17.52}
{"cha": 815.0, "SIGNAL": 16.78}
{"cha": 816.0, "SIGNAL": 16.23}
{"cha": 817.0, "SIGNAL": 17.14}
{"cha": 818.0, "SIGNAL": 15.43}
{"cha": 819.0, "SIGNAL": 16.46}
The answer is 0.7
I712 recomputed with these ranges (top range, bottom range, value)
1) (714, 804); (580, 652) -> 0.61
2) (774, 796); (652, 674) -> 0.68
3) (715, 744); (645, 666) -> 0.59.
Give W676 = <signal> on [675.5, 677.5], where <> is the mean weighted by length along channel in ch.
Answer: 24.5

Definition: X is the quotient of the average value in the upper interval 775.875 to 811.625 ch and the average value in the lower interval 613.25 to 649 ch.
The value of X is 0.6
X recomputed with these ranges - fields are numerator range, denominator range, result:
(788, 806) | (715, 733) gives 1.21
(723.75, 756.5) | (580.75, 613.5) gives 0.56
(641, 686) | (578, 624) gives 0.84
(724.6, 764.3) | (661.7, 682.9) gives 0.71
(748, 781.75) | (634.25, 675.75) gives 0.75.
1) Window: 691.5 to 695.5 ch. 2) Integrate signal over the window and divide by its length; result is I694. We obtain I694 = 22.6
